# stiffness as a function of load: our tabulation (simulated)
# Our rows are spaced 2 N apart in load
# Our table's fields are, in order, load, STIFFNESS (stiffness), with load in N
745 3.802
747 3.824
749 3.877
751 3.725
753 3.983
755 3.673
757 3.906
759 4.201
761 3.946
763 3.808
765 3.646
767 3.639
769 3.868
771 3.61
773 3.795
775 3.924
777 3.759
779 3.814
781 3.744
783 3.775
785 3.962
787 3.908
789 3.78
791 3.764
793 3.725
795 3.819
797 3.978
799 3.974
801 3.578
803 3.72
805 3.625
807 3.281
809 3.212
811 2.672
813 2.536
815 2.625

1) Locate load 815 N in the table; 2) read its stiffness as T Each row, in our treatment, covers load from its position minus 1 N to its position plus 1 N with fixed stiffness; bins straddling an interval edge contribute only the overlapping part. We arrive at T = 2.625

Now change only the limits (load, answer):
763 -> 3.808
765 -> 3.646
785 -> 3.962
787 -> 3.908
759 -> 4.201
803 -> 3.72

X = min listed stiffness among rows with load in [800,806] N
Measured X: 3.578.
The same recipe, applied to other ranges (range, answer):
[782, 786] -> 3.775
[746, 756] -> 3.673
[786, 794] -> 3.725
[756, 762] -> 3.906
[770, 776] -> 3.61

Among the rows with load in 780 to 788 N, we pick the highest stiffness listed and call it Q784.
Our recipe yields 3.962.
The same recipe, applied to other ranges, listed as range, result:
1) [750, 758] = 3.983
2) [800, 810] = 3.72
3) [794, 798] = 3.978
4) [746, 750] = 3.877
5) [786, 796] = 3.908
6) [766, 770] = 3.868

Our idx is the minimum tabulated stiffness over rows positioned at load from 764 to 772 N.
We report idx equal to 3.61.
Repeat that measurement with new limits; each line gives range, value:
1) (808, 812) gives 2.672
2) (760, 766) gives 3.646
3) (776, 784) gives 3.744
